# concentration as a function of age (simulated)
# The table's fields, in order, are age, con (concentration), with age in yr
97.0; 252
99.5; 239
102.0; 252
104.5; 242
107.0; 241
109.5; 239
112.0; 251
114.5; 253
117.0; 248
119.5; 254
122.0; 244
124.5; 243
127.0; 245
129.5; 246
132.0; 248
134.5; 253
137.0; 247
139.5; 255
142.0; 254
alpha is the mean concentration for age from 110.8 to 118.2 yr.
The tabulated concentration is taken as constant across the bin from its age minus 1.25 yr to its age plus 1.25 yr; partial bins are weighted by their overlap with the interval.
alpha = 251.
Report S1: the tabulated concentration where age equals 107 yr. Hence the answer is 241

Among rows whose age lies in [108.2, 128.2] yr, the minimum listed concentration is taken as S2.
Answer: 239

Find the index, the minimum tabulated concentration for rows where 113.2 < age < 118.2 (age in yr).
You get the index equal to 248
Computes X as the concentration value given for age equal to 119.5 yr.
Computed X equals 254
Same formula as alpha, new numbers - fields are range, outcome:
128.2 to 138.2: 248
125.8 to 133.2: 246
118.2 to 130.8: 246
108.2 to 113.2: 245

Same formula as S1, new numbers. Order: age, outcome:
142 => 254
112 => 251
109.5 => 239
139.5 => 255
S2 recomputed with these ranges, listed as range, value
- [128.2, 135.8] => 246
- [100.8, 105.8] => 242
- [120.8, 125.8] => 243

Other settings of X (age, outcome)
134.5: 253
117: 248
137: 247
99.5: 239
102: 252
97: 252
